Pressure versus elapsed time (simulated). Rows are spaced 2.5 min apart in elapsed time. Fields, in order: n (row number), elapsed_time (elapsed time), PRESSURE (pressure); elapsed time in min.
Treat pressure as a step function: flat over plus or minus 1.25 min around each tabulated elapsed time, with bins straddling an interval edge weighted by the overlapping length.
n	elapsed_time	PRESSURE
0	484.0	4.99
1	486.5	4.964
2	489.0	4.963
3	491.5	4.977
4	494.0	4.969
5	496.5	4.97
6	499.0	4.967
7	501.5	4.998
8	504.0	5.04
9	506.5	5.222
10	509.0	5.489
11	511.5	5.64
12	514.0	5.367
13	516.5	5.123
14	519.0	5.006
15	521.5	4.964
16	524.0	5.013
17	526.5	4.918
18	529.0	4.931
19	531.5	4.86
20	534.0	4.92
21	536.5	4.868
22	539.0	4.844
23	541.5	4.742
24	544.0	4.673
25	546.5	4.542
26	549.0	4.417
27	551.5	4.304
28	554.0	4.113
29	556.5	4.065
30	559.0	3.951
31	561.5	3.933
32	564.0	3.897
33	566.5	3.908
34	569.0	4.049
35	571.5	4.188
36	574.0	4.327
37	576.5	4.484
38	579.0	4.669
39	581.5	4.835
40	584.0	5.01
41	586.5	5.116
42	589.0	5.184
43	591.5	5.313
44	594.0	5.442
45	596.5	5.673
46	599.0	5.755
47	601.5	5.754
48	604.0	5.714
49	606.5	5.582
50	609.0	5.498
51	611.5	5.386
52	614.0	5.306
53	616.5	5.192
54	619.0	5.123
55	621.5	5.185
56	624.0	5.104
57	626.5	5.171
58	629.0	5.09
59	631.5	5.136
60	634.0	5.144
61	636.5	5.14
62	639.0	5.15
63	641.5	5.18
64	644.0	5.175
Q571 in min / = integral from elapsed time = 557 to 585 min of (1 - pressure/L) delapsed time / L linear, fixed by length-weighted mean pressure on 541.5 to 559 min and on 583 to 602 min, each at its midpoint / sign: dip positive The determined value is 3.39 min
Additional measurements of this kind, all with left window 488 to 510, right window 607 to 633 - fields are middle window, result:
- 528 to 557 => 2.85 min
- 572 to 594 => 1.28 min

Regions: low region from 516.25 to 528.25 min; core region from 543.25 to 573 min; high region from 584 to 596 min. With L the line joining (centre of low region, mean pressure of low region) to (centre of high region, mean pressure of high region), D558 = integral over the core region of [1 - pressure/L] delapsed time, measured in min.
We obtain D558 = 5.6 min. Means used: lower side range 4.99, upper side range 5.26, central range 4.16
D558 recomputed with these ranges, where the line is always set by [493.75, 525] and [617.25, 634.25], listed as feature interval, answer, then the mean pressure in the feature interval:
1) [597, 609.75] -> -1.31 min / 5.67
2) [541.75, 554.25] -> 1.65 min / 4.46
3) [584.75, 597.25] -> -0.44 min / 5.32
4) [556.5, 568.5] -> 2.79 min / 3.95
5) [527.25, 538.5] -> 0.54 min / 4.89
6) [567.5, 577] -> 1.67 min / 4.24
